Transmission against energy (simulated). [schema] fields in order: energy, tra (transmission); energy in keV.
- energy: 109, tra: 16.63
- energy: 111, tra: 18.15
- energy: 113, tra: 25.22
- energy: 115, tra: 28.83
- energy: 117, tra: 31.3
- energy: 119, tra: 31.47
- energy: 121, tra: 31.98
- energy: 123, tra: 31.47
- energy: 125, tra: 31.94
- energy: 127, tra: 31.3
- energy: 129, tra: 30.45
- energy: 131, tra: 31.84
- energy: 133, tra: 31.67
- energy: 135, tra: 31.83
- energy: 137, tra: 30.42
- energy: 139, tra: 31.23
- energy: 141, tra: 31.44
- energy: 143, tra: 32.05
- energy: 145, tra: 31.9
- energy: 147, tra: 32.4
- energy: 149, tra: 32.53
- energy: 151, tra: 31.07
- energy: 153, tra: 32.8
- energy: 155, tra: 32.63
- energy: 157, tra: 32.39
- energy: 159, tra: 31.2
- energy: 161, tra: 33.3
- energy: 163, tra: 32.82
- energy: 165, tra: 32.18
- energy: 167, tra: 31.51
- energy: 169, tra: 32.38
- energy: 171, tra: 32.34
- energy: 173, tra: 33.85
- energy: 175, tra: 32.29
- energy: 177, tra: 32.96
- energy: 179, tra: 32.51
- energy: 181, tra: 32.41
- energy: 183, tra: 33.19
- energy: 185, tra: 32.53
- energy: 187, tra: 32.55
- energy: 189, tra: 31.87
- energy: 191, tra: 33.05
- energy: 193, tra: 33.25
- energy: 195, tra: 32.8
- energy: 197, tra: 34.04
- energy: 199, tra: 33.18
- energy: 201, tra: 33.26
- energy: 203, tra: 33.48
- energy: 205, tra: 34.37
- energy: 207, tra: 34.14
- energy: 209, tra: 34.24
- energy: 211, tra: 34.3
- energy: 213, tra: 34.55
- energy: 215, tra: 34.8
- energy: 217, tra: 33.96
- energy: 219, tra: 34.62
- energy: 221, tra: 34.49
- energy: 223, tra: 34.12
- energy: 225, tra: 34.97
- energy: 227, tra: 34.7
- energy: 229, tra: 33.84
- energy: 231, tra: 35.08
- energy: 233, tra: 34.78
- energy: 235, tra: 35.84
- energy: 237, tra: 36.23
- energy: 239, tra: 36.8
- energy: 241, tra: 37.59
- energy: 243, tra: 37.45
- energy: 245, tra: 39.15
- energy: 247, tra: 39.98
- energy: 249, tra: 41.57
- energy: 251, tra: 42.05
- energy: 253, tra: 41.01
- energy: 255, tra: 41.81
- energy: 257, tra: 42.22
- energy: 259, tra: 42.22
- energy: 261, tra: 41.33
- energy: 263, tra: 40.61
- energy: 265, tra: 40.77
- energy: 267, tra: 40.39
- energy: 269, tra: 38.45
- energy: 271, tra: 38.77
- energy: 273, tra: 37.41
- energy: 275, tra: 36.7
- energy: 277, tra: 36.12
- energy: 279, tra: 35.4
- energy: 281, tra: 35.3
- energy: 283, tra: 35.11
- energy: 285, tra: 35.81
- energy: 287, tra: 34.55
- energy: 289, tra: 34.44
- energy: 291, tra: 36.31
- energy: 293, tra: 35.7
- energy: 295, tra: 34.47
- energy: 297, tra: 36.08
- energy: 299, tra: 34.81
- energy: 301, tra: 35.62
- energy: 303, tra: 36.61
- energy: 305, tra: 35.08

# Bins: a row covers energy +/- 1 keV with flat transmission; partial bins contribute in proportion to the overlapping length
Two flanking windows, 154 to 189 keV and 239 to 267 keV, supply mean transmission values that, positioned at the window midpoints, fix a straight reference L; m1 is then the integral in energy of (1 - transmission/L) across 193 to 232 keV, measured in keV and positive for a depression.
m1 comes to 2.5 keV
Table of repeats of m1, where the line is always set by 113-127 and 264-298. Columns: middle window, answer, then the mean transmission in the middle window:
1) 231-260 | -3.1 keV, 39.1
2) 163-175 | 0.0 keV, 32.5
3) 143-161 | -0.2 keV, 32.2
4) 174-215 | 0.2 keV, 33.3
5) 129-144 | 0.0 keV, 31.4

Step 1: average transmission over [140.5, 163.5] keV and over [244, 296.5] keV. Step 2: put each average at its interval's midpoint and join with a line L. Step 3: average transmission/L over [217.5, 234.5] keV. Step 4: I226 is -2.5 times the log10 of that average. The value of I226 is 0.045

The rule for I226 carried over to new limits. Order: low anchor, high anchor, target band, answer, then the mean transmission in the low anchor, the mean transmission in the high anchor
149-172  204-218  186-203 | 0.021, 32.3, 34.3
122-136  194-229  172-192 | 0.015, 31.5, 34.1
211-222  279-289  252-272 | -0.168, 34.5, 35.1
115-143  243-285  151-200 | 0.045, 31.3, 39.2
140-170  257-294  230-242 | -0.006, 32.2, 37.6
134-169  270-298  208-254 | -0.062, 32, 35.9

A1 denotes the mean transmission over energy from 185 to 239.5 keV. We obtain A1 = 34.1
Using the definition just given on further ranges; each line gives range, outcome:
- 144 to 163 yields 32.3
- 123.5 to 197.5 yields 32.2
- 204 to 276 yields 37.4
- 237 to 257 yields 39.7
